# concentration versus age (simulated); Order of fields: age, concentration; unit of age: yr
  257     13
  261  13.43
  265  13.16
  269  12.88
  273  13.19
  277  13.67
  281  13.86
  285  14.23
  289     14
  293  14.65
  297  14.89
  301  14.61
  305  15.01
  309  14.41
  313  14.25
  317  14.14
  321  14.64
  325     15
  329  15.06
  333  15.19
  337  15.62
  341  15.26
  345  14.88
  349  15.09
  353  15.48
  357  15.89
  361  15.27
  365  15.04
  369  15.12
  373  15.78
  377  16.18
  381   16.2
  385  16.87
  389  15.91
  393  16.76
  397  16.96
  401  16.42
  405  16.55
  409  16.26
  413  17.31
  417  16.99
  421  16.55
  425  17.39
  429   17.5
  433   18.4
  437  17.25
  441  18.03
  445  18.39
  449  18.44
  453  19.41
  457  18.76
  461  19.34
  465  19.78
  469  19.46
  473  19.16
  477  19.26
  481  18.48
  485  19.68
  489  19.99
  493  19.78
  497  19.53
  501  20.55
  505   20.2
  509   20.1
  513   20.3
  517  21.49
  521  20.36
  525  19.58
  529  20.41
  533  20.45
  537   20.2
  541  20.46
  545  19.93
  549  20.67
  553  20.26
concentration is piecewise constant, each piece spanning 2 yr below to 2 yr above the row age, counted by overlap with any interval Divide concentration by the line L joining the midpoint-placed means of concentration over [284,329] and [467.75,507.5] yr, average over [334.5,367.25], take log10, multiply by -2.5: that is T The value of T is 0.03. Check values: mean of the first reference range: 14.6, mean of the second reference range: 19.6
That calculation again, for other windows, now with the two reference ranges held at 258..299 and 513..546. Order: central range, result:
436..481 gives -0.021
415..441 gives 0.019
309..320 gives 0.033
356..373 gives 0.047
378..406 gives 0.016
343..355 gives 0.034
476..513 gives -0.018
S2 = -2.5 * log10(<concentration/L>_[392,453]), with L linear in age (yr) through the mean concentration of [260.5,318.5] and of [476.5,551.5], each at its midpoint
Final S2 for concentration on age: 0.02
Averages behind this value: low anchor 14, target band 17.4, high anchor 20.1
